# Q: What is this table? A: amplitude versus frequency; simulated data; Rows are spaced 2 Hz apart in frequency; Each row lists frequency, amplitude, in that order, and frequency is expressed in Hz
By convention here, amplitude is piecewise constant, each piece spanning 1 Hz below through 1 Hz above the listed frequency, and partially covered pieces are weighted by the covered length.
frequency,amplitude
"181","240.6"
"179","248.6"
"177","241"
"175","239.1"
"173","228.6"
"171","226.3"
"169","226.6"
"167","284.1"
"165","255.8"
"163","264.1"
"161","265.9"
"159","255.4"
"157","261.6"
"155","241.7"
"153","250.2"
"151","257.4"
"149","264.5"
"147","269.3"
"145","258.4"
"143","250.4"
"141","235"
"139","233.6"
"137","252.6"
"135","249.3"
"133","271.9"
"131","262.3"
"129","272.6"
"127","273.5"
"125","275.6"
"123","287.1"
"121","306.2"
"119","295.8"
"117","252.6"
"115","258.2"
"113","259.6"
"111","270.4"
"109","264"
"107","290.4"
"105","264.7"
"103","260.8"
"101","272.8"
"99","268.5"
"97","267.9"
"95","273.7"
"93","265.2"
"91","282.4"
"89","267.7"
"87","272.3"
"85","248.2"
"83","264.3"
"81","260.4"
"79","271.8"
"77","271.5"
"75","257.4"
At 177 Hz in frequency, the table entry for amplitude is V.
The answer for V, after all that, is 241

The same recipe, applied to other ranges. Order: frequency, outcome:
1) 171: 226.3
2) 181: 240.6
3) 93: 265.2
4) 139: 233.6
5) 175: 239.1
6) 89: 267.7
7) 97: 267.9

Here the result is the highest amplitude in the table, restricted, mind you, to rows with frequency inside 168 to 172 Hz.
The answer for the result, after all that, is 226.6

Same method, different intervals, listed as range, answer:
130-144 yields 271.9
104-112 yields 290.4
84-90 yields 272.3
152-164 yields 265.9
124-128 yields 275.6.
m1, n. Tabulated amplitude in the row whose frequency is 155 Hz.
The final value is 241.7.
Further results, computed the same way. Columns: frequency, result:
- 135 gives 249.3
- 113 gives 259.6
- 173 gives 228.6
